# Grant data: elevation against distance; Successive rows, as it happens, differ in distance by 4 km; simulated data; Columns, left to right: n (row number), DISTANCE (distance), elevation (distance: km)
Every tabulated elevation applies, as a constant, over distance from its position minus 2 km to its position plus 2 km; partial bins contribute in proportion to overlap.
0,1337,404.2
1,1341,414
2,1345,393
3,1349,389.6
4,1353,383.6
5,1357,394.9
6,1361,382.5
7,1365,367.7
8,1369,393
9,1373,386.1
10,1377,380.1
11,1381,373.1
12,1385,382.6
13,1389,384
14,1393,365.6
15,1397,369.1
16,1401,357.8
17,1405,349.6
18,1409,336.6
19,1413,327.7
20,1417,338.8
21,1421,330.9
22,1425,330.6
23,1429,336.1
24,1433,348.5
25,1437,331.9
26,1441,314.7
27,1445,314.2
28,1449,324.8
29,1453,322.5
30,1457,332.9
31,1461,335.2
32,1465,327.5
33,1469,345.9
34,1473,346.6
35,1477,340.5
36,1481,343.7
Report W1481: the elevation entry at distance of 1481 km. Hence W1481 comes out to 343.7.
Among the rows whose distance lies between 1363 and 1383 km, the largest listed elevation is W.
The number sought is 393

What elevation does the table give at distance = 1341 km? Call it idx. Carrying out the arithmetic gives 414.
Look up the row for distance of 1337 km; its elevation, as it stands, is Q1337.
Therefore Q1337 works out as 404.2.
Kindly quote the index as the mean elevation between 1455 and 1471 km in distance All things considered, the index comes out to 335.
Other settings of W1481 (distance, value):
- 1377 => 380.1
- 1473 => 346.6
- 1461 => 335.2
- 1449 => 324.8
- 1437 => 331.9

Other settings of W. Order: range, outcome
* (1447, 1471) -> 345.9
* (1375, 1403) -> 384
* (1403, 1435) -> 349.6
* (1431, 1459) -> 348.5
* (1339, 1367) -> 414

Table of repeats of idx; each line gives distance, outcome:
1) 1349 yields 389.6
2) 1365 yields 367.7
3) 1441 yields 314.7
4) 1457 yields 332.9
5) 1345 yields 393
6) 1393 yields 365.6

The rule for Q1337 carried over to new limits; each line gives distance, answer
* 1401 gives 357.8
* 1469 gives 345.9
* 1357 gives 394.9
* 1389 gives 384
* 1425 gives 330.6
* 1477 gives 340.5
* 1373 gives 386.1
